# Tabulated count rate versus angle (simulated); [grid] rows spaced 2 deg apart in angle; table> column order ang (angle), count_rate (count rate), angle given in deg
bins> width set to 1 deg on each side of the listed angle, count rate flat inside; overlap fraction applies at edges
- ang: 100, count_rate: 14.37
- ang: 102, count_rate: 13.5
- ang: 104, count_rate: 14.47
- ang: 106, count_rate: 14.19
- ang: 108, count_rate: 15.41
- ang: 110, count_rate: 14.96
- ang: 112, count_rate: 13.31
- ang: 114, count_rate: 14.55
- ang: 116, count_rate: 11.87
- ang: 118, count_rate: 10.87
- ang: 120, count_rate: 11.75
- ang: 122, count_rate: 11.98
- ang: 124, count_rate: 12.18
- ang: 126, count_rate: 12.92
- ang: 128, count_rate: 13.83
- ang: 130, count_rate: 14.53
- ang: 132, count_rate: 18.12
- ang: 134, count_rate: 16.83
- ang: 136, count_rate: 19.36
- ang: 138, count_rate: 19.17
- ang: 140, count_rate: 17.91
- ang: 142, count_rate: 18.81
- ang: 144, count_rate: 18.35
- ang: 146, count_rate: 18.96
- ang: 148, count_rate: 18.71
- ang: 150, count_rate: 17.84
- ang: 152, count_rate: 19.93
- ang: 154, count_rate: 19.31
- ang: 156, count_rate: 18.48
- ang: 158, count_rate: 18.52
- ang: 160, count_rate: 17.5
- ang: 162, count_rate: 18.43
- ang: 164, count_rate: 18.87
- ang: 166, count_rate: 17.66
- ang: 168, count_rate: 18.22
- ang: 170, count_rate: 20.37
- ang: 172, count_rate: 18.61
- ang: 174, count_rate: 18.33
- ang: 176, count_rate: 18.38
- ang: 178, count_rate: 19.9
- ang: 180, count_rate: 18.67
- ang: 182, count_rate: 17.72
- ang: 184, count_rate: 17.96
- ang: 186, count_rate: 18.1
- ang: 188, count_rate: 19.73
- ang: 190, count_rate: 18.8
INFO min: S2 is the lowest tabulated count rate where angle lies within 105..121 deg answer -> 10.87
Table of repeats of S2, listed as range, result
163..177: 17.66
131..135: 16.83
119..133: 11.75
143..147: 18.35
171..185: 17.72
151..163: 17.5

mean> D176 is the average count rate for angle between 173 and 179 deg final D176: 18.9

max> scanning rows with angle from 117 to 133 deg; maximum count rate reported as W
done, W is 18.12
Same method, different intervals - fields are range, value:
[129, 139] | 19.36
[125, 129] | 13.83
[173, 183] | 19.9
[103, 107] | 14.47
